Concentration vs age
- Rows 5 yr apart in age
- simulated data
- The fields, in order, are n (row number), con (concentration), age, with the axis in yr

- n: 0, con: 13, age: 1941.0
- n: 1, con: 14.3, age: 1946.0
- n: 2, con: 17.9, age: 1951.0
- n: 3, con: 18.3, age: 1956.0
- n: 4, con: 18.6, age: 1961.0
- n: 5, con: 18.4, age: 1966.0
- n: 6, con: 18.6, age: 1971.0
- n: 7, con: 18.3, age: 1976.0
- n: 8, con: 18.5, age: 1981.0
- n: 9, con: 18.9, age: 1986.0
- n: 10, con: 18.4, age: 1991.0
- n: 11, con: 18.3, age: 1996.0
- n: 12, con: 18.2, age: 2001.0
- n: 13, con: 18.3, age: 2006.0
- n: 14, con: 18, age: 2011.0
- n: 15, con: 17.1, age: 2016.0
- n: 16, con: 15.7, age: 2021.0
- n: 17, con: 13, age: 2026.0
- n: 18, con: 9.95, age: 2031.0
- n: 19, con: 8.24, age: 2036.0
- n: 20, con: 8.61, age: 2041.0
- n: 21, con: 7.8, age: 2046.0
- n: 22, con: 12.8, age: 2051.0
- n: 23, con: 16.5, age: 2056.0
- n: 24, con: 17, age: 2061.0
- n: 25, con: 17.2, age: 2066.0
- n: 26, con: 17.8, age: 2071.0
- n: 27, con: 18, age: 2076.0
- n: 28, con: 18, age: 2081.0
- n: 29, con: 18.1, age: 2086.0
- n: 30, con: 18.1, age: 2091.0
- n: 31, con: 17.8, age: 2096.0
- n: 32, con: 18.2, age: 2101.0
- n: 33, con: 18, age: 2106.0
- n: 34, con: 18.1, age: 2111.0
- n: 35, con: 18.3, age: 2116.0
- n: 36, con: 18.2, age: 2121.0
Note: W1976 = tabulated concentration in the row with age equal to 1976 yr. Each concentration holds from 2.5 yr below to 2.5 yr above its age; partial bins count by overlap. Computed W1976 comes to 18.3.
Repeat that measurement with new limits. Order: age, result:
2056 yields 16.5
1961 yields 18.6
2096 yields 17.8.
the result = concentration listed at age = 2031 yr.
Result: 9.95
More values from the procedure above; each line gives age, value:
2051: 12.8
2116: 18.3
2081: 18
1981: 18.5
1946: 14.3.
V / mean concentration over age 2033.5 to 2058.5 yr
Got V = 10.8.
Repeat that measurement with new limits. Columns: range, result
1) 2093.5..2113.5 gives 18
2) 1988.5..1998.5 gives 18.4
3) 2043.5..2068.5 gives 14.3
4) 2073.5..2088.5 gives 18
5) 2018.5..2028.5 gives 14.3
